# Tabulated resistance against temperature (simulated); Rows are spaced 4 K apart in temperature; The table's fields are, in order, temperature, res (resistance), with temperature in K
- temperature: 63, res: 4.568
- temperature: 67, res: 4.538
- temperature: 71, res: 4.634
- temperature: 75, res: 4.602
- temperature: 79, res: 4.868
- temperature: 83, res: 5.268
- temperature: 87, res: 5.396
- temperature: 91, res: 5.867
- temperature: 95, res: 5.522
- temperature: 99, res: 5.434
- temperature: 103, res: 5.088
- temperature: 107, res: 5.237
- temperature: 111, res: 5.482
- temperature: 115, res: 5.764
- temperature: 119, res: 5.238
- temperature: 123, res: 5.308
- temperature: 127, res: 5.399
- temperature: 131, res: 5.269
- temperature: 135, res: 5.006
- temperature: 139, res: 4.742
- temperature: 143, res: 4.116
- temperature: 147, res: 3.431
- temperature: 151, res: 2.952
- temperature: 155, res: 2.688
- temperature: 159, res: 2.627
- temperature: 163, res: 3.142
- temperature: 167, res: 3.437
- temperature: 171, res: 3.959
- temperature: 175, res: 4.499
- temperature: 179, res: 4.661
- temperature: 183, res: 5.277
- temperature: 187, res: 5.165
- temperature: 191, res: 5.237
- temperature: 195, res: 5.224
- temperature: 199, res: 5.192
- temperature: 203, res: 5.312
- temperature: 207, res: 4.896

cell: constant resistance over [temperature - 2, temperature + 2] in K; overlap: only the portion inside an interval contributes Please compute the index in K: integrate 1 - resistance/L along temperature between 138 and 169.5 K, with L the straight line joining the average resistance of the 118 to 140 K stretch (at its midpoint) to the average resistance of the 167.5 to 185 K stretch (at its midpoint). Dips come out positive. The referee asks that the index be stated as 9.6 K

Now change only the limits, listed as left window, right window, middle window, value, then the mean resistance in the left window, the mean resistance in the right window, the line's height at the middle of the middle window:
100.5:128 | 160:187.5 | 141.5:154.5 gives 3.66 K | 5.36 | 4.2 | 4.7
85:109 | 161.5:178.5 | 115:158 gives 1.72 K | 5.42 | 3.86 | 4.58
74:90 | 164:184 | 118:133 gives -1.90 K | 5.11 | 4.26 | 4.71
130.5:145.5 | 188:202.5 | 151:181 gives 8.66 K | 4.69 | 5.22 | 4.95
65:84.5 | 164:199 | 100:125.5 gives -3.36 K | 4.77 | 4.67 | 4.73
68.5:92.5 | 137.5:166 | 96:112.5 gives -2.98 K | 5.08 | 3.36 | 4.51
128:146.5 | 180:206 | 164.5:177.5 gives 2.72 K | 4.71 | 5.2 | 5.01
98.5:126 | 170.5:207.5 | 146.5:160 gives 5.94 K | 5.36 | 4.98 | 5.16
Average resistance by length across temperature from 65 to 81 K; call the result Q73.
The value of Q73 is 4.66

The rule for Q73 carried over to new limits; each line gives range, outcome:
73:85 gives 4.91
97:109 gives 5.25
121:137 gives 5.25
